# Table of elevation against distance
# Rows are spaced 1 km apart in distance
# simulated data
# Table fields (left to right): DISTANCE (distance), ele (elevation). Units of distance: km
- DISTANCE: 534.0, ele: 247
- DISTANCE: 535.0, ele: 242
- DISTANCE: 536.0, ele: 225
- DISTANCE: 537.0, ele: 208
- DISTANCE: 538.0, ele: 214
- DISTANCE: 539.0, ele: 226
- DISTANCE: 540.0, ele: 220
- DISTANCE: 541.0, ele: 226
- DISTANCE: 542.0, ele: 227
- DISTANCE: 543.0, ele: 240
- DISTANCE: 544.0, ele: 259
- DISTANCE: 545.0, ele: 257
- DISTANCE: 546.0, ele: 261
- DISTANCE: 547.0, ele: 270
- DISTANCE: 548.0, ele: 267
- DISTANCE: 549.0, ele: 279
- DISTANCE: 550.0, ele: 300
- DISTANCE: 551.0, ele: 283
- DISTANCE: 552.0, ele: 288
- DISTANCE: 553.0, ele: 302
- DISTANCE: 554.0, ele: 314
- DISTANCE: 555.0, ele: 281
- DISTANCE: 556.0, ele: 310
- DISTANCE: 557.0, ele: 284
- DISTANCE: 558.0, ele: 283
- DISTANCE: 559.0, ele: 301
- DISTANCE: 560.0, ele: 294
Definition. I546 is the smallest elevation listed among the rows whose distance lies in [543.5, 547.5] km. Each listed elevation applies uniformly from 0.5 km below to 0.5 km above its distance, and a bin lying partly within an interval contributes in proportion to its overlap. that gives 257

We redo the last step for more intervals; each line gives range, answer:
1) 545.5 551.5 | 261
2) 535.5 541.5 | 208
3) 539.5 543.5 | 220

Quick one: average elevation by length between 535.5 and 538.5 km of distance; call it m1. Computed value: 216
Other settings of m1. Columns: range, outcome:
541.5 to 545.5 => 246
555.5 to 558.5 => 292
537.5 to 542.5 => 223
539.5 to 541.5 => 223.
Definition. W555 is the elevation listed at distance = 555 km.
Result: 281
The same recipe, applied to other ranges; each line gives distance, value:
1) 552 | 288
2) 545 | 257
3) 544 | 259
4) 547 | 270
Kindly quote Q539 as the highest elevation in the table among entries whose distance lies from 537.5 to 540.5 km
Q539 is 226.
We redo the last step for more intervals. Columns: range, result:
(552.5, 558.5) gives 314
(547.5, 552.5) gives 300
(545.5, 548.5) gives 270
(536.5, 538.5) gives 214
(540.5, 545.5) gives 259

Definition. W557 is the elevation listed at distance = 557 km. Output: 284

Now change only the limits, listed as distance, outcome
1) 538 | 214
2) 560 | 294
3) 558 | 283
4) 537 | 208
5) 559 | 301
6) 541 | 226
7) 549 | 279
